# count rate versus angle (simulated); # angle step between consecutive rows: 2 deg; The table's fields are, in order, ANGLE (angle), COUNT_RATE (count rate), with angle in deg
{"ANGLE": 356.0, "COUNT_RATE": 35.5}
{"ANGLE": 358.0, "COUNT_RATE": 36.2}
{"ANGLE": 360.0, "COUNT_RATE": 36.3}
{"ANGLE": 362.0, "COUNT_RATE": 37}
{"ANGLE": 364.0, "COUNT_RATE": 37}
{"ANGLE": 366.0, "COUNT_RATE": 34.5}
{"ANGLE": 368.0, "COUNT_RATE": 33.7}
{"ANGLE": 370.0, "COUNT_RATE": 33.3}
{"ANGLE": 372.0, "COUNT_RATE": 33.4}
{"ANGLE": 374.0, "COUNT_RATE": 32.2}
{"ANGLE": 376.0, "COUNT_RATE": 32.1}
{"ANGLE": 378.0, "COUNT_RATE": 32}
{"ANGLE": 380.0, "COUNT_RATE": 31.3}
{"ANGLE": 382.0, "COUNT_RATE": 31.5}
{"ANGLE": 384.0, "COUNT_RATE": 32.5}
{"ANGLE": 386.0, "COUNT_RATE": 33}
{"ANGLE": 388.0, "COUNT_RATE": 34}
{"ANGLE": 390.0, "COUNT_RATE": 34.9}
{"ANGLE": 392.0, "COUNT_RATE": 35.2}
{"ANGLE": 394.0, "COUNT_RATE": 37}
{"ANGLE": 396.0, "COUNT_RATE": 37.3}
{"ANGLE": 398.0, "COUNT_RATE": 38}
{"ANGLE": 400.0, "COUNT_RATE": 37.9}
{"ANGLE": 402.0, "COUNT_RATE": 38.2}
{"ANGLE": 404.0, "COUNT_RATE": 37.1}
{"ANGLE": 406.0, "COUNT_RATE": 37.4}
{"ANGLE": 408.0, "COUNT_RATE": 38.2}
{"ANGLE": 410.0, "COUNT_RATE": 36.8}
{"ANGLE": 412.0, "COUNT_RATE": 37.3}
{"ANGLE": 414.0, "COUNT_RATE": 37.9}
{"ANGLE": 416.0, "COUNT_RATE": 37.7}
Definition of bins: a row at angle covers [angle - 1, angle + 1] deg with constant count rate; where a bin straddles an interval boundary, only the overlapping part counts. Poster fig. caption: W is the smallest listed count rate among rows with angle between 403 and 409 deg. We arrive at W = 37.1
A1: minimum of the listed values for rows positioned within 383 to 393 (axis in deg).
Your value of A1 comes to 32.5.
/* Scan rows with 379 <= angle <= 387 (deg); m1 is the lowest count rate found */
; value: 31.3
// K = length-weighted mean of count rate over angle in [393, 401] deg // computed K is 37.5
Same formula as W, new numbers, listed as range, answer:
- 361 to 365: 37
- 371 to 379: 32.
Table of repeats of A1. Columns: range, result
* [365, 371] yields 33.3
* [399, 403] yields 37.9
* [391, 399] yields 35.2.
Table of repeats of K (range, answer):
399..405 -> 37.7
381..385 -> 32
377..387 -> 32.1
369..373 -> 33.3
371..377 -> 32.6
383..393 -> 33.9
